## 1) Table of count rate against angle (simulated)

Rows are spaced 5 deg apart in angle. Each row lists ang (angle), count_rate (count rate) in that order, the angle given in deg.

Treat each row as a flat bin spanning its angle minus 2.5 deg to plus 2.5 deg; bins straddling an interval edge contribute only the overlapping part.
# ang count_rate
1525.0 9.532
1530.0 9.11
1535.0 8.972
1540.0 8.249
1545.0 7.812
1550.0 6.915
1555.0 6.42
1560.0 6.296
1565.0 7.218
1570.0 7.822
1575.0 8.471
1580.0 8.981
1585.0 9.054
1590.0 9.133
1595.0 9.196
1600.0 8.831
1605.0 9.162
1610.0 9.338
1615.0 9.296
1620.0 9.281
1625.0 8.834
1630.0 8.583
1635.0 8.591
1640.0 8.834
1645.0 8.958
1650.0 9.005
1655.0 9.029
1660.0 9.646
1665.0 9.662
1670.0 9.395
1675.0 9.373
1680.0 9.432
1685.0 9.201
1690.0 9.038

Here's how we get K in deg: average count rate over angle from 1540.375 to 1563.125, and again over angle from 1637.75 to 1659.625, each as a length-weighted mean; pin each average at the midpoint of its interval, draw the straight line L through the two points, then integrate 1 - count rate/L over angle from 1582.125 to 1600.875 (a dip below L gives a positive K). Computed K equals -3.0 deg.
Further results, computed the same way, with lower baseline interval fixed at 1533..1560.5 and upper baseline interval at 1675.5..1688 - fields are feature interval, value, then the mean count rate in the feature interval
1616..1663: -1.32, 8.99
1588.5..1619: -3.32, 9.17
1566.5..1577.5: -0.31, 8.06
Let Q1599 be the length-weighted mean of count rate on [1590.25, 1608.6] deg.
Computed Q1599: 9.09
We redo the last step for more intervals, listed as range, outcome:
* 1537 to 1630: 8.36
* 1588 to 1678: 9.12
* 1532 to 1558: 7.67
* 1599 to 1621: 9.2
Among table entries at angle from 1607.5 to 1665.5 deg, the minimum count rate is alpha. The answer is 8.583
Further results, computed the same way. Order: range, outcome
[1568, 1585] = 7.822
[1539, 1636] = 6.296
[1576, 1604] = 8.831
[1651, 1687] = 9.029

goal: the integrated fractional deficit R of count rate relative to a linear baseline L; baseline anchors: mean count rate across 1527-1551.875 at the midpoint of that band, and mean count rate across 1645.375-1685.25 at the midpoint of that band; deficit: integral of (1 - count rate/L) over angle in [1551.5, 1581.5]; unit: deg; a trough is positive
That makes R 3.7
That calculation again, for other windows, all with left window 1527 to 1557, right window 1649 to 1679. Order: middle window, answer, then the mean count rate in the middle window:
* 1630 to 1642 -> 0.5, 8.68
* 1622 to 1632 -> 0.2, 8.74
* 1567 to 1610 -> -1.7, 8.84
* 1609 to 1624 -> -0.7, 9.25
